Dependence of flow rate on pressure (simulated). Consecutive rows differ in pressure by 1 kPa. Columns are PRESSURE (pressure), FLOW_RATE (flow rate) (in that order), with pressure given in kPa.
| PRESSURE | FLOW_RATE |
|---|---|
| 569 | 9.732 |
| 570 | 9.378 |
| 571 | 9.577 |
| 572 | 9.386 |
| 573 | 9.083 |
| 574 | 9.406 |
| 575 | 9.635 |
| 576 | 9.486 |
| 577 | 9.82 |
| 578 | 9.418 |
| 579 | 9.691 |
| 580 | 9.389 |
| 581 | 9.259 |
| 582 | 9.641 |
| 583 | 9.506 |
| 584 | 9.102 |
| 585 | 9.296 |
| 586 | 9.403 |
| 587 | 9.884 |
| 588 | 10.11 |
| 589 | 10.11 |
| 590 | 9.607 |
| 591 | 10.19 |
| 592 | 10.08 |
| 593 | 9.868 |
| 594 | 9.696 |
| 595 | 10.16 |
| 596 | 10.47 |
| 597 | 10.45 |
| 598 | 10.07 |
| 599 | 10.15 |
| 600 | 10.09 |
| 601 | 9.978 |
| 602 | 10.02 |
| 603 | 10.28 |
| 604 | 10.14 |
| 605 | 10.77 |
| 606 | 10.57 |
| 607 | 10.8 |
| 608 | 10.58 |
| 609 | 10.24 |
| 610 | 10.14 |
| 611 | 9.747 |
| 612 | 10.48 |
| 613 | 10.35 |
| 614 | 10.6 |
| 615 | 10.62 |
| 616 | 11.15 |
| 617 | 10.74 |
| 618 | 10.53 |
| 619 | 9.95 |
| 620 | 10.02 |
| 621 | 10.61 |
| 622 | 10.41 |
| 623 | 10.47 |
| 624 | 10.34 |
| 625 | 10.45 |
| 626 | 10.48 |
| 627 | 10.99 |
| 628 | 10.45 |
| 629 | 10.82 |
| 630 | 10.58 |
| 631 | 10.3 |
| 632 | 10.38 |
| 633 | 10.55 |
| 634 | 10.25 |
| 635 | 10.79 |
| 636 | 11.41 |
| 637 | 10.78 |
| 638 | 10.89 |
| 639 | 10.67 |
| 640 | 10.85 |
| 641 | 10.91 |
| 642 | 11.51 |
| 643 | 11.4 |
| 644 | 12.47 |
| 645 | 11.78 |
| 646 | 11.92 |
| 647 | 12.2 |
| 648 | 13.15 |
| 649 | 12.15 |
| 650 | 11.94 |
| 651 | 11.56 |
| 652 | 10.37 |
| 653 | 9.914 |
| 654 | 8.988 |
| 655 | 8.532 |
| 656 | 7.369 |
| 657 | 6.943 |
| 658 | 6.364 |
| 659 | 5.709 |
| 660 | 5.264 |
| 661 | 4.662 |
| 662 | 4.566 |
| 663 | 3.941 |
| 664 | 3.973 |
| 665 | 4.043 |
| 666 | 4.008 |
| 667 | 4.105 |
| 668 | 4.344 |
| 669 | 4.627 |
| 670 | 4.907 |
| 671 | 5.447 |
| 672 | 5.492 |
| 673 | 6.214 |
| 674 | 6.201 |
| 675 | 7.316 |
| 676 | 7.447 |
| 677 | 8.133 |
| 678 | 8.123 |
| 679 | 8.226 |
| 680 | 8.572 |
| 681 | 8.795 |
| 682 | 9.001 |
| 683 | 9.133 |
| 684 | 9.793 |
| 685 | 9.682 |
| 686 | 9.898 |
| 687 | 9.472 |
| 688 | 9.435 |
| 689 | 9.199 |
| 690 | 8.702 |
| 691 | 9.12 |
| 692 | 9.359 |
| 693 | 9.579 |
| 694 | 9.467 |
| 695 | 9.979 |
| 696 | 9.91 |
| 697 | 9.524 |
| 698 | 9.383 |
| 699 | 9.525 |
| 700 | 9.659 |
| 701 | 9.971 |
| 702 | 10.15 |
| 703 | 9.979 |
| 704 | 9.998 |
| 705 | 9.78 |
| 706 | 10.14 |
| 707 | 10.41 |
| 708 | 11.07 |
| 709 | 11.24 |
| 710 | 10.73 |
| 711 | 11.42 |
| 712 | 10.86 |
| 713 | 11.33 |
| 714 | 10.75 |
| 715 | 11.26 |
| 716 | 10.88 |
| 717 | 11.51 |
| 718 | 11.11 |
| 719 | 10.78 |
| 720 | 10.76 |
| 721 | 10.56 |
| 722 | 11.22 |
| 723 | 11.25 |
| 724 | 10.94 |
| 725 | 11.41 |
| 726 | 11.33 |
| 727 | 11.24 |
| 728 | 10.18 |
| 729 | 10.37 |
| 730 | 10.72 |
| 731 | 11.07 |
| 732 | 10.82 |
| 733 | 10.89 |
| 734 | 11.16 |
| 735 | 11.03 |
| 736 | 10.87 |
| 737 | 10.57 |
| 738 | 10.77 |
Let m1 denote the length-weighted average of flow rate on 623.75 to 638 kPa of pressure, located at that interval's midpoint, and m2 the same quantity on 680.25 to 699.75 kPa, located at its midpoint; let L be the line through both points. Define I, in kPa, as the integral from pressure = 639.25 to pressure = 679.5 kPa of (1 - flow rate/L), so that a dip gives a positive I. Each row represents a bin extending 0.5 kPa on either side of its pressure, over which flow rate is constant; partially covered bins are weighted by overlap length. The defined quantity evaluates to 8.6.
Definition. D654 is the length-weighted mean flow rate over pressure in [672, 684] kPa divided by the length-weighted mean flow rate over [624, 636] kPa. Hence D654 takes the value 0.7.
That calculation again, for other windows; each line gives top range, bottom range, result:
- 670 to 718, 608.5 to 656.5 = 0.88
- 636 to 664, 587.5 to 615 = 0.92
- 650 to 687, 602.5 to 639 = 0.67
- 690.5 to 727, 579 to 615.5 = 1.04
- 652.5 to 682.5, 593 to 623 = 0.62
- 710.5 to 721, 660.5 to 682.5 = 1.84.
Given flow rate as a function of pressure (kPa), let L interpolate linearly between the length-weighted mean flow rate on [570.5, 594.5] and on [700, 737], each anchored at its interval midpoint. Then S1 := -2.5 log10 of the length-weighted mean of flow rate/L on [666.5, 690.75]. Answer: 0.35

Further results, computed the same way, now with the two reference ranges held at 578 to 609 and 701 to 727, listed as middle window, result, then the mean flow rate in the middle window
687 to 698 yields 0.135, 9.43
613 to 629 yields -0.037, 10.5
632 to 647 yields -0.087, 11.2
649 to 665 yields 0.373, 7.39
